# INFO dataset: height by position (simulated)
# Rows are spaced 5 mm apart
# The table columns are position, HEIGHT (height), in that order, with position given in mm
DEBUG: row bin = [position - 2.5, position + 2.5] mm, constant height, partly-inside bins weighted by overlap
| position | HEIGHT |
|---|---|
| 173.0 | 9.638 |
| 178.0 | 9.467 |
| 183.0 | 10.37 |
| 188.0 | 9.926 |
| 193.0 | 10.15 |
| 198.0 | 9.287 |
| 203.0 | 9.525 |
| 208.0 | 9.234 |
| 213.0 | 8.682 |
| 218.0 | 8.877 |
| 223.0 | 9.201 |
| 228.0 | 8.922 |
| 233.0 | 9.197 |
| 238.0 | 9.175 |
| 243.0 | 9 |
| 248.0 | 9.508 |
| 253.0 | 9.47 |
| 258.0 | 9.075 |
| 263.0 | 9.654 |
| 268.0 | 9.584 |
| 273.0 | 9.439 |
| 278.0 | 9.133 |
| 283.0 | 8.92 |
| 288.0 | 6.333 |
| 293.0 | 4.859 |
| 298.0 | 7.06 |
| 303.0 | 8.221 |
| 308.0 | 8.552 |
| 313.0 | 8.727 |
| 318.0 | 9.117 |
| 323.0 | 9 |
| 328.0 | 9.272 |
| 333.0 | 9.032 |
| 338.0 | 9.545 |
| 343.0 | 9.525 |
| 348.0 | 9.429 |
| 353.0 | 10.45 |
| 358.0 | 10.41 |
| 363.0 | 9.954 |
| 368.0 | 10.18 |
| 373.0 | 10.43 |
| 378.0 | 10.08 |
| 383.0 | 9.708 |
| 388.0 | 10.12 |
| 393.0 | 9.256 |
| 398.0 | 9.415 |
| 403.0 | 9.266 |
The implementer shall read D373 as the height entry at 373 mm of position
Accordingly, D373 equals 10.43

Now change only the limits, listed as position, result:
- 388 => 10.12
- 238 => 9.175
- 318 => 9.117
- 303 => 8.221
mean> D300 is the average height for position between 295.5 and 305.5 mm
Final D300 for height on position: 7.64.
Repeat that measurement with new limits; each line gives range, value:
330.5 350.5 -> 9.38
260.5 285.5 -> 9.35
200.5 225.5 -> 9.1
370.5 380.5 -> 10.3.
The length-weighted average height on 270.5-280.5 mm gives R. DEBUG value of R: 9.29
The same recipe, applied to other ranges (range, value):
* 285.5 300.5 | 6.08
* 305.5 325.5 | 8.85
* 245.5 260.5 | 9.35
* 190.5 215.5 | 9.38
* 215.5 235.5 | 9.05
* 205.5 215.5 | 8.96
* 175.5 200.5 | 9.84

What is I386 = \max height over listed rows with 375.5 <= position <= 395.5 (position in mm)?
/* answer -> 10.12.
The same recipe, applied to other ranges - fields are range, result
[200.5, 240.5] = 9.525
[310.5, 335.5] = 9.272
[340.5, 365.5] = 10.45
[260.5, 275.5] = 9.654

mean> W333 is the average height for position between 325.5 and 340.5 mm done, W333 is 9.28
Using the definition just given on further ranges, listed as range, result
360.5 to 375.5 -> 10.2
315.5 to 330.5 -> 9.13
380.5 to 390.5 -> 9.91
